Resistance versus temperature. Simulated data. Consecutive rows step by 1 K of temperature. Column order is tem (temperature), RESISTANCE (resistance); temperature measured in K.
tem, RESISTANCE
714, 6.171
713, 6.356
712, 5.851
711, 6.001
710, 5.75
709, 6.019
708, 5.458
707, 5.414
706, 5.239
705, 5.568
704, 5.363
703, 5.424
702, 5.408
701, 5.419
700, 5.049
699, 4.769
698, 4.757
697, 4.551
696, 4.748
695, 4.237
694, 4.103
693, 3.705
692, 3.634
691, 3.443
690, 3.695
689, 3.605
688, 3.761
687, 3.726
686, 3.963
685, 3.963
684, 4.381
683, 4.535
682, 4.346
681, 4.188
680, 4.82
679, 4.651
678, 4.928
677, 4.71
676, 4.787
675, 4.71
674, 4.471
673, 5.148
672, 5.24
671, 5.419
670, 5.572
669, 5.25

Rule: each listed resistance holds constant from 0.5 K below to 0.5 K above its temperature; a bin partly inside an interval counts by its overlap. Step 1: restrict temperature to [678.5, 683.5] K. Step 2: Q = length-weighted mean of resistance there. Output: 4.51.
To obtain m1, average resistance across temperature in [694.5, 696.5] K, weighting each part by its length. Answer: 4.49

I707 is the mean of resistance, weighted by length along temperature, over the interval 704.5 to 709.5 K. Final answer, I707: 5.54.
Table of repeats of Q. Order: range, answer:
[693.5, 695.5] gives 4.17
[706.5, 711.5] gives 5.73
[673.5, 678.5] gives 4.72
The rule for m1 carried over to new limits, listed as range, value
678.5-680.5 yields 4.74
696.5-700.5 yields 4.78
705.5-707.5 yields 5.33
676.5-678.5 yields 4.82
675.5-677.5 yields 4.75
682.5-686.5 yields 4.21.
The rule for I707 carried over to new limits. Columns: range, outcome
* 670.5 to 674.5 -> 5.07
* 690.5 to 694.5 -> 3.72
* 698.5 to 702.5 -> 5.16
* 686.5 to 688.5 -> 3.74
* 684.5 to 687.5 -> 3.88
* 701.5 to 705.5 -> 5.44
